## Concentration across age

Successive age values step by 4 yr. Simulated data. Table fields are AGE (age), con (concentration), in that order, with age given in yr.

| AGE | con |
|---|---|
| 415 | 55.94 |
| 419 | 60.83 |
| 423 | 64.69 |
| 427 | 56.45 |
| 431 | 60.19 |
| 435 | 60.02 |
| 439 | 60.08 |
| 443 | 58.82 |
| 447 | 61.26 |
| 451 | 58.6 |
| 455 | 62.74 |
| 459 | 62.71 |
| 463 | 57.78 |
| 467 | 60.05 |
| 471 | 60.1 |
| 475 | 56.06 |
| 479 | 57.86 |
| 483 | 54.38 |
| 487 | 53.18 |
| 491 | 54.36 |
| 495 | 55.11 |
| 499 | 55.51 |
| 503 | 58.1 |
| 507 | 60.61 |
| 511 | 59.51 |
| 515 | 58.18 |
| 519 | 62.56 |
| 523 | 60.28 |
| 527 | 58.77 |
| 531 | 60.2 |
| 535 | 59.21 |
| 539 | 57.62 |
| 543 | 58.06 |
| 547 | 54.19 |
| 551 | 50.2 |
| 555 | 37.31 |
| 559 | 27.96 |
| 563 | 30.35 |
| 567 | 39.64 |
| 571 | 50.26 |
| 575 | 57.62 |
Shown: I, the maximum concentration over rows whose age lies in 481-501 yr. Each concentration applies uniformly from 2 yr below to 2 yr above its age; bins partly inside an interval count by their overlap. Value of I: 55.51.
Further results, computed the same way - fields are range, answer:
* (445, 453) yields 61.26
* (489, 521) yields 62.56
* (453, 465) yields 62.74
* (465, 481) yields 60.1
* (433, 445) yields 60.08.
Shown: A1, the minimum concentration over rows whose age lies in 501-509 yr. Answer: 58.1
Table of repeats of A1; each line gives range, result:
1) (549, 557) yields 37.31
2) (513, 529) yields 58.18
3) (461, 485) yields 54.38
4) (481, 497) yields 53.18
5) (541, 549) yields 54.19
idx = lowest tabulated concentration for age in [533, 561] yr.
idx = 27.96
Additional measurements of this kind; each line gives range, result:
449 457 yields 58.6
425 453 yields 56.45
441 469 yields 57.78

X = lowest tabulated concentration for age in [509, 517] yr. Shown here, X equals 58.18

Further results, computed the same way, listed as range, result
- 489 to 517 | 54.36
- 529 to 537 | 59.21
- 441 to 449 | 58.82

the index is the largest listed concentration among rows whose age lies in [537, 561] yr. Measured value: 58.06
